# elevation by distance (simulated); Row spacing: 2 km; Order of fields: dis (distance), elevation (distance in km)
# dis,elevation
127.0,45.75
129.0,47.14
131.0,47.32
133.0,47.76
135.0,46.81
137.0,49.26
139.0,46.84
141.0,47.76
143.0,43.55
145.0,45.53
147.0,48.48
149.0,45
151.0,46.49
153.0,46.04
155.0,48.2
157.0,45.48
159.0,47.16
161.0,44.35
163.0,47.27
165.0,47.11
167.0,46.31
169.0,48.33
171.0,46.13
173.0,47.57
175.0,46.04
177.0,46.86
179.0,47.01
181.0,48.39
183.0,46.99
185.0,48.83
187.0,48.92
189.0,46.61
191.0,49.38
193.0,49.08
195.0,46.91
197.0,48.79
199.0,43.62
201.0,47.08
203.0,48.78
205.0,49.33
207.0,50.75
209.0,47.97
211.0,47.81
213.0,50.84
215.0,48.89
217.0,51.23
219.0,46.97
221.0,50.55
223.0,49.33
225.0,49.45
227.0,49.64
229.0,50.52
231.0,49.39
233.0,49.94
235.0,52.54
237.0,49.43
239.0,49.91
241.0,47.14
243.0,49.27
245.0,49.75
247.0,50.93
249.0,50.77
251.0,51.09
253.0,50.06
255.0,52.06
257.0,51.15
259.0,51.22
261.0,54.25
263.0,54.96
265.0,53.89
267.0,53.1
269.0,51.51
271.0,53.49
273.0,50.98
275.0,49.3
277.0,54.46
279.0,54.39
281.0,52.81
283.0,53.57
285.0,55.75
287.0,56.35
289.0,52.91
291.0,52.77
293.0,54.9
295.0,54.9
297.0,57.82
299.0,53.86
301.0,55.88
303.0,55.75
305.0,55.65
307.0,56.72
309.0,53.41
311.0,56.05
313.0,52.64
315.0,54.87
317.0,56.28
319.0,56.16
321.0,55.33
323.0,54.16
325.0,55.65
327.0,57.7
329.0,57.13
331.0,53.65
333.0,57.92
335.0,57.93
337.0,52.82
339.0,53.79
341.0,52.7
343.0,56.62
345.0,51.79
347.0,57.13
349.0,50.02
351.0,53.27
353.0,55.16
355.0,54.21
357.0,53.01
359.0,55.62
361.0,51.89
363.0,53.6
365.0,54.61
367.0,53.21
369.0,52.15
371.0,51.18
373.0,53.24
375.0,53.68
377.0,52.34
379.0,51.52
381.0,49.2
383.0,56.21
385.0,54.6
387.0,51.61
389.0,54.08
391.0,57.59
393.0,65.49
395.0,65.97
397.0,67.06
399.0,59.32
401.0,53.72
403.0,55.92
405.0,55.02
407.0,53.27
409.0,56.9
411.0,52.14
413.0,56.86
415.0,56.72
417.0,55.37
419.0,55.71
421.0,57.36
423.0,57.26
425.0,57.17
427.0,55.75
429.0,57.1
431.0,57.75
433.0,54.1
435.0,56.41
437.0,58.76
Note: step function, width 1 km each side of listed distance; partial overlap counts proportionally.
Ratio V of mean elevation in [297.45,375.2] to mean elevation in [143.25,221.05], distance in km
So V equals 1.15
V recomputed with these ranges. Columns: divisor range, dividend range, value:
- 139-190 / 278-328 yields 1.18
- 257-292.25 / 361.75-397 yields 1.03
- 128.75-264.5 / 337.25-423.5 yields 1.13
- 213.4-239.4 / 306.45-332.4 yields 1.11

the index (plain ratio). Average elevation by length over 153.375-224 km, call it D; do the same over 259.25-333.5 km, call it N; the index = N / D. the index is 1.14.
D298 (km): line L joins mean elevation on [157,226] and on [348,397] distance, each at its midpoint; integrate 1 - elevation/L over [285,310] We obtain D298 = -1.6 km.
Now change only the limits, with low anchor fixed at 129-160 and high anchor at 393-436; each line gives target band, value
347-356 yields 0.19 km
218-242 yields 0.25 km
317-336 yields -0.84 km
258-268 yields -0.41 km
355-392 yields 1.52 km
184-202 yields 0.36 km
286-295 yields -0.32 km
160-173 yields 0.27 km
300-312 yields -0.58 km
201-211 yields 0.06 km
